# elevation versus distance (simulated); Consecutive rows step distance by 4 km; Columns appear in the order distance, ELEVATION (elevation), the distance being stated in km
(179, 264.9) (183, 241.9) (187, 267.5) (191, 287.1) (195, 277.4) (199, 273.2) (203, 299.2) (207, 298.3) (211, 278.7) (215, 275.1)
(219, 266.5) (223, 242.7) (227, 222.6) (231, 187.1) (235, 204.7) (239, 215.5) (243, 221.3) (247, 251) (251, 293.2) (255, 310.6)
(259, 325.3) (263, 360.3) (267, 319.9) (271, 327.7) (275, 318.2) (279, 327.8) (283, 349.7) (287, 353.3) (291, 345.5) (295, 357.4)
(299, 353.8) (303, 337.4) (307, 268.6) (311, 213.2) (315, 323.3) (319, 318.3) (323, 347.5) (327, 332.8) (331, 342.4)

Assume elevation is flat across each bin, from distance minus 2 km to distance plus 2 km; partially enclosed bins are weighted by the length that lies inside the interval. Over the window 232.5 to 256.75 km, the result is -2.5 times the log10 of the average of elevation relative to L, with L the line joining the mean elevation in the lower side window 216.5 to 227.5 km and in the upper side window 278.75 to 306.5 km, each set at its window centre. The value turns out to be 0.13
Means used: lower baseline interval 248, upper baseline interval 343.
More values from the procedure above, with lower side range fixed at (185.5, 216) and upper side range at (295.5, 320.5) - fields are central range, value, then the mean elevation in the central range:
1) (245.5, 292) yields -0.093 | 324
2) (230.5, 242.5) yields 0.368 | 207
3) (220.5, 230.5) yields 0.255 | 228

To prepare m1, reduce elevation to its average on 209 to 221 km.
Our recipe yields 273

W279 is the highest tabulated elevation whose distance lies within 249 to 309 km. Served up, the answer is 360.3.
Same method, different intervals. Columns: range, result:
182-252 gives 299.2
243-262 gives 325.3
